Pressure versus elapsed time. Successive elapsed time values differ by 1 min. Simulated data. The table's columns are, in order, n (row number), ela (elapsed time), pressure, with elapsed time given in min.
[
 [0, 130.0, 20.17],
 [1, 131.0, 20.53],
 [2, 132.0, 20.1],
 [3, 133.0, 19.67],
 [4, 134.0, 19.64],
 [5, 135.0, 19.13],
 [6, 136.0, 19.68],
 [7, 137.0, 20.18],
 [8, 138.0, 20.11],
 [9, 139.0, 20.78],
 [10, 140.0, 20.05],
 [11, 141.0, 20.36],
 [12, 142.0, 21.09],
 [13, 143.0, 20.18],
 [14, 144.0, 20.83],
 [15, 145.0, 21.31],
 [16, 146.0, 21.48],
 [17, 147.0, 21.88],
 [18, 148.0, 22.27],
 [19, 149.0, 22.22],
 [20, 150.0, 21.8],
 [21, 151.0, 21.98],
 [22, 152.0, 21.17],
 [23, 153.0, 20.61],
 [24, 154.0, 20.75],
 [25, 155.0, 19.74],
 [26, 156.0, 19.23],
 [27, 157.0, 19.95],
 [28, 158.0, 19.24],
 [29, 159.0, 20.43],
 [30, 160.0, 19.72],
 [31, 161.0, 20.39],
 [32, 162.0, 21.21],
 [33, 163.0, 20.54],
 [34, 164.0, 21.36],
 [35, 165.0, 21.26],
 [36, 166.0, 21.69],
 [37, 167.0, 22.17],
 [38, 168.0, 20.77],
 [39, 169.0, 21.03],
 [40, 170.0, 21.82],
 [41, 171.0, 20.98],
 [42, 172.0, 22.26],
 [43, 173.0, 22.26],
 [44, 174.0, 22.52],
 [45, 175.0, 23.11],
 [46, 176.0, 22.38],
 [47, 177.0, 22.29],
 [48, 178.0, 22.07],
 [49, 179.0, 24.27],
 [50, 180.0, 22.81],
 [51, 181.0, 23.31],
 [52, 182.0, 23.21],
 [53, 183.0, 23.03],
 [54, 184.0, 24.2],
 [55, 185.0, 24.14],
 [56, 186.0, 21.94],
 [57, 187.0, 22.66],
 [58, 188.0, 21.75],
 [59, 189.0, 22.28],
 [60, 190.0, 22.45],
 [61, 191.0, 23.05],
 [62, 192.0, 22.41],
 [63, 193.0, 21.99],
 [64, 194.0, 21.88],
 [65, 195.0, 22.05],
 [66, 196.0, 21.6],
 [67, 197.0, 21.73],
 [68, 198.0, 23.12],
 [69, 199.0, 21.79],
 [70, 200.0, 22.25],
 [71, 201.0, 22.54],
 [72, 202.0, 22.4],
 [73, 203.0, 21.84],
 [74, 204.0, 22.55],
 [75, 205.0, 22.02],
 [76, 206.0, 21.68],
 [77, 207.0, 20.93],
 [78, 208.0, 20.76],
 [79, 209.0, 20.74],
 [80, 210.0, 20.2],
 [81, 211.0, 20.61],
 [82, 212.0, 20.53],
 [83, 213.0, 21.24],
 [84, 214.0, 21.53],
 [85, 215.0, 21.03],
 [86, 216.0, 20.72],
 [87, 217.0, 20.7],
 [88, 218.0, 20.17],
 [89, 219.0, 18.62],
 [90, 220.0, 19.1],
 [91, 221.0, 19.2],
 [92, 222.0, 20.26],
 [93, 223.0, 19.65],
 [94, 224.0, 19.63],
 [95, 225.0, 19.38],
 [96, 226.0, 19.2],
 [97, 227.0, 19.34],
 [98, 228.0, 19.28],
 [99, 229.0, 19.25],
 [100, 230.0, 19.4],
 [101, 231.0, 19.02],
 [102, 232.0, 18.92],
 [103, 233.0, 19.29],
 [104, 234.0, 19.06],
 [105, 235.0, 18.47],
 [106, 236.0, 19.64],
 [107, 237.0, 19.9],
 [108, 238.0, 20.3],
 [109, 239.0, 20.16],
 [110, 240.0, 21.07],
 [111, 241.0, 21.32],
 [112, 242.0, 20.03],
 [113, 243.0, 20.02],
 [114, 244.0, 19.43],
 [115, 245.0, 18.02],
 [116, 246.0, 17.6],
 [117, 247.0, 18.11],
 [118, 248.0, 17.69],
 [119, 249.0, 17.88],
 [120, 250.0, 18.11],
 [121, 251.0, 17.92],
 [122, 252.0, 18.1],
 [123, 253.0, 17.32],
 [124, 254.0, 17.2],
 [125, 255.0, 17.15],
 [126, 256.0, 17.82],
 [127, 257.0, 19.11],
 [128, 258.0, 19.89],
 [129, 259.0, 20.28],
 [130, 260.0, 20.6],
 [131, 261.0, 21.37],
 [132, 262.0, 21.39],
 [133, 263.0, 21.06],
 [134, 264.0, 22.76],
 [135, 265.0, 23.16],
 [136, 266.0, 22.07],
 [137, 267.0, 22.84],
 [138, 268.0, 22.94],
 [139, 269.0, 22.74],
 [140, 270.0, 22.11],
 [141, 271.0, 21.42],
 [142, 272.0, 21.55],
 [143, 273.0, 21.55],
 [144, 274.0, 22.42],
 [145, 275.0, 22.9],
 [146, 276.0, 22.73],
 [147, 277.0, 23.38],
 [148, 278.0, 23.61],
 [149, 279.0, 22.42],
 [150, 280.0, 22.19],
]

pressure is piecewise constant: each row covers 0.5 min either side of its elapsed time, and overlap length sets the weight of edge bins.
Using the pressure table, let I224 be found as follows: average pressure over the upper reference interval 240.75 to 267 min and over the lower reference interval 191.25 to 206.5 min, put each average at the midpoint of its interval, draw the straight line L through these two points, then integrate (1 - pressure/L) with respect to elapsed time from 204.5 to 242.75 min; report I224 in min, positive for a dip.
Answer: 1.6 min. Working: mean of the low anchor 22.1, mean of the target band 20.1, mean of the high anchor 19.5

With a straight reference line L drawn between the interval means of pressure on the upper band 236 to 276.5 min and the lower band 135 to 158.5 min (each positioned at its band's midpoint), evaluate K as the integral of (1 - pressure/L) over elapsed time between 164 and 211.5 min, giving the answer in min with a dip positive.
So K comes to -3.7 min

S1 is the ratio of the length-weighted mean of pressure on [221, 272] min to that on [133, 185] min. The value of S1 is 0.93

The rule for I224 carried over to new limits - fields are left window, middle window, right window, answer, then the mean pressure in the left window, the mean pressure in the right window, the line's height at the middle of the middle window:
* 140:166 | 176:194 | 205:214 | -1.6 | 20.8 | 20.9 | 20.9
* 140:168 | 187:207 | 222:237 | -2.2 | 20.9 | 19.3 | 20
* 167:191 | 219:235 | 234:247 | 0.7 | 22.5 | 19.6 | 20.2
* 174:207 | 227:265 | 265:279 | 5.3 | 22.5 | 22.5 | 22.5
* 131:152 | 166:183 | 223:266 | -1.7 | 20.7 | 19.4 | 20.3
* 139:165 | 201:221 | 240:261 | -1.3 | 20.8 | 18.8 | 19.6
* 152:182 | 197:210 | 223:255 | -1.0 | 21.4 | 19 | 20.2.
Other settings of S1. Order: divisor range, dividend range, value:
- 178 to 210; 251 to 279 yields 0.94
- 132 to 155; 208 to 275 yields 0.96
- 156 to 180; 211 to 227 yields 0.94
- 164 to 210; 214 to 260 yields 0.87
